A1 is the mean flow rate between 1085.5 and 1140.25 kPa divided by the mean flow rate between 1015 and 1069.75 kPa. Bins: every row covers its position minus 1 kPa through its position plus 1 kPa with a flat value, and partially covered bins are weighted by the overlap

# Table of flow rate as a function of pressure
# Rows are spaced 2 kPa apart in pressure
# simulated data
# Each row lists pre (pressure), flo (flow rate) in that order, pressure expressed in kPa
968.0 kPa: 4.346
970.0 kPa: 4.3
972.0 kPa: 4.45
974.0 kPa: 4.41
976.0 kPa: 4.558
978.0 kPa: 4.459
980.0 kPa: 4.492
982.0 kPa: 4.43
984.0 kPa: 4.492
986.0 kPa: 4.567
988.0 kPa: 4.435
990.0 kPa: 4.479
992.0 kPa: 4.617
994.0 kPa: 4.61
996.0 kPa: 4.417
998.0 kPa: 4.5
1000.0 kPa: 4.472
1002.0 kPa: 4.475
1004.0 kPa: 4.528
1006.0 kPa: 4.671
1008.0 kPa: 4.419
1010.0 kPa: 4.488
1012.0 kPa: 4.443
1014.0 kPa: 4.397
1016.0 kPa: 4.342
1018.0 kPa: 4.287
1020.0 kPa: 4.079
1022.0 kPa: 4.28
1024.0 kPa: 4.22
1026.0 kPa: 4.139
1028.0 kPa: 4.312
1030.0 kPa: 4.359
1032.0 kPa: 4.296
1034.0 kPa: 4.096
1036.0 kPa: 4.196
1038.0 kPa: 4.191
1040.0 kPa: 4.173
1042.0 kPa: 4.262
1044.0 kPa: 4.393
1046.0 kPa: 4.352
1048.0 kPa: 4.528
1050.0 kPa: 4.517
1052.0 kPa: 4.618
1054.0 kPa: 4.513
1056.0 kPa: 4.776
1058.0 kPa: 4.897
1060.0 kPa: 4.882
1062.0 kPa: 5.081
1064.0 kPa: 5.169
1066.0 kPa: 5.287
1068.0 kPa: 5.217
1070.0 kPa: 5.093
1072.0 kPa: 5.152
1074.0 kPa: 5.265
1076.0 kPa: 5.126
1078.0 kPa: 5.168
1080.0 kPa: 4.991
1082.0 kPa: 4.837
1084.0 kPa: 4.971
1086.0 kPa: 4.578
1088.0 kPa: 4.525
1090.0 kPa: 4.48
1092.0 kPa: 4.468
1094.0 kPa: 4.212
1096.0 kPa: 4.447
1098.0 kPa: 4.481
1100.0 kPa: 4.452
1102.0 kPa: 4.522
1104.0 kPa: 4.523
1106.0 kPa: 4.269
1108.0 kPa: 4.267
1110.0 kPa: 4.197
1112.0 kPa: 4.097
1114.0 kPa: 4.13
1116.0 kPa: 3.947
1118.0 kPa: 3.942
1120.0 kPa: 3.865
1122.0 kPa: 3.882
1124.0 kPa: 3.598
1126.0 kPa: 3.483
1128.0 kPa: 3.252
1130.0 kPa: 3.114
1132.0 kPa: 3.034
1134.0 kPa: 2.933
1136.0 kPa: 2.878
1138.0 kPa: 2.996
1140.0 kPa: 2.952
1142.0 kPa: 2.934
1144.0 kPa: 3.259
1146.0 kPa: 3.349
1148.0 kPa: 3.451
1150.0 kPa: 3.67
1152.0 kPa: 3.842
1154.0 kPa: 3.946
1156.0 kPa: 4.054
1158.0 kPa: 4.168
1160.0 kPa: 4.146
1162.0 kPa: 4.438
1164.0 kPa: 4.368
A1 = 0.87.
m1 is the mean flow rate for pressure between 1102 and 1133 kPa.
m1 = 3.86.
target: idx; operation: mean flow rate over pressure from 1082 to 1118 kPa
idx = 4.39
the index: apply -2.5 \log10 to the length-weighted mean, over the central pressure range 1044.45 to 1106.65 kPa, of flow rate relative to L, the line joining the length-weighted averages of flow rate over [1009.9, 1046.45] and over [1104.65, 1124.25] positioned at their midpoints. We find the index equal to -0.15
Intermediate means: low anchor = 4.27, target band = 4.75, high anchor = 4.04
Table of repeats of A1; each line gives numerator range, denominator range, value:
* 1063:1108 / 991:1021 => 1.07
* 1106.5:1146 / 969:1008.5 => 0.78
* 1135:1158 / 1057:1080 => 0.67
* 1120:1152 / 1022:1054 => 0.76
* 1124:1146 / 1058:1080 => 0.61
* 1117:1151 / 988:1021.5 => 0.75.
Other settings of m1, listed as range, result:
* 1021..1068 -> 4.52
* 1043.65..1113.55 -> 4.69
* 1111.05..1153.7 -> 3.46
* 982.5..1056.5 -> 4.4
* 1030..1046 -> 4.25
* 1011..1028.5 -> 4.28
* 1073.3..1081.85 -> 5.1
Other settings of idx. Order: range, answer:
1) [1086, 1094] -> 4.47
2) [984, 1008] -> 4.52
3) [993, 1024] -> 4.42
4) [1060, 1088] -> 5.05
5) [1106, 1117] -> 4.14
